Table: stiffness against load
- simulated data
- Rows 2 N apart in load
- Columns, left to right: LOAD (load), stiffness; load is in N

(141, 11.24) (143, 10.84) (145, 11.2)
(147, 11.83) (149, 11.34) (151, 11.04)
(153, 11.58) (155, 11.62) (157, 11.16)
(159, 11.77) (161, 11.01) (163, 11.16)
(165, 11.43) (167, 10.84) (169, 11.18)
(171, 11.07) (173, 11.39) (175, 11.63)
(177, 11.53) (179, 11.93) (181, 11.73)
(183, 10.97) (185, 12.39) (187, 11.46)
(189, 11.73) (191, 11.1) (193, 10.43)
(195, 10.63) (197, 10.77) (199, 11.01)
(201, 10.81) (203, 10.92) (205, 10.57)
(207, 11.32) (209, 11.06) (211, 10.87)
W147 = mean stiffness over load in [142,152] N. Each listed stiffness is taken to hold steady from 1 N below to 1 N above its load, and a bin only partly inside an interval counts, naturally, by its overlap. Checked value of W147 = 11.2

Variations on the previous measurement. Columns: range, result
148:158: 11.3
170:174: 11.2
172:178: 11.5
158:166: 11.3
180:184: 11.4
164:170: 11.2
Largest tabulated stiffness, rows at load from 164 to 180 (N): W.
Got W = 11.93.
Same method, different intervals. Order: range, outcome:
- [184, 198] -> 12.39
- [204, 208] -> 11.32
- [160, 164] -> 11.16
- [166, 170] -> 11.18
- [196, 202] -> 11.01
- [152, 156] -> 11.62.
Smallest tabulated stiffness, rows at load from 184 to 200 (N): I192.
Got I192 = 10.43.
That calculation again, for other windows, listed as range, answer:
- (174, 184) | 10.97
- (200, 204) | 10.81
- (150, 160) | 11.04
